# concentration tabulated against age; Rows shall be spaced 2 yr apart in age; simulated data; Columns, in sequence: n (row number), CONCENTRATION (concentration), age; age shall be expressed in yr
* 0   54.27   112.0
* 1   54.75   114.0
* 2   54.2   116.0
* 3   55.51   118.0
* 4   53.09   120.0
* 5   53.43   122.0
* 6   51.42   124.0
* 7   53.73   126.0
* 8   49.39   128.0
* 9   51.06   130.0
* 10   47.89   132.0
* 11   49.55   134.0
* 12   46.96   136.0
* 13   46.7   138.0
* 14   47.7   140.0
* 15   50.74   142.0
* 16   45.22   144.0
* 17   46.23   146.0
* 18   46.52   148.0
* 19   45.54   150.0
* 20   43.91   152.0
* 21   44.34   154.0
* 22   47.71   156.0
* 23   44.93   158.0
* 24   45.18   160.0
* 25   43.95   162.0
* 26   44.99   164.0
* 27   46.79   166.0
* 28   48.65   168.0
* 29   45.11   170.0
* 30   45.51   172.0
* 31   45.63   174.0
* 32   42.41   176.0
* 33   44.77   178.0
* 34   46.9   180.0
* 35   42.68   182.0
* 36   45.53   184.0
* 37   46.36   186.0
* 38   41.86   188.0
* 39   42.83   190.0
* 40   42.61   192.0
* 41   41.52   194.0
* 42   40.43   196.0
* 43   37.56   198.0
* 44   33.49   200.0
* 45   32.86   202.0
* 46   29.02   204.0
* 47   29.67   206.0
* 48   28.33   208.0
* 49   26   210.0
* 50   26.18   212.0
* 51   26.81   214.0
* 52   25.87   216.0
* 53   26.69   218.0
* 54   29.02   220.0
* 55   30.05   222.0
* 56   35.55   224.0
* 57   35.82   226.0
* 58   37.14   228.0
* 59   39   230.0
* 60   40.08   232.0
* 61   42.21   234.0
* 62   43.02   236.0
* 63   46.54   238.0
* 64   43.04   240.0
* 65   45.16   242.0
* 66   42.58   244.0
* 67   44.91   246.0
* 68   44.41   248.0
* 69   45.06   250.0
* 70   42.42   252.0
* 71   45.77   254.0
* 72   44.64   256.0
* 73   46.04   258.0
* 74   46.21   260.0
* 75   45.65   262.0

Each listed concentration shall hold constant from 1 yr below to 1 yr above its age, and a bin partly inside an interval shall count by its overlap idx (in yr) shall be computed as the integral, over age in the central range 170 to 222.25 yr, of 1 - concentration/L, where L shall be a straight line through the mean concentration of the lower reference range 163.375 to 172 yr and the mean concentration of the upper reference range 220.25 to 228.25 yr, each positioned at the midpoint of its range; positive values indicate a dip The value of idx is 4.70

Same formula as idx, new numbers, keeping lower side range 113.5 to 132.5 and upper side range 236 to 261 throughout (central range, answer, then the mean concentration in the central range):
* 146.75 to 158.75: 1.21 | 45.5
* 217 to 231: 3.89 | 33.3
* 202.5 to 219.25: 6.95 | 27.5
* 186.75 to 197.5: 1.44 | 41.8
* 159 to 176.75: 1.54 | 45.4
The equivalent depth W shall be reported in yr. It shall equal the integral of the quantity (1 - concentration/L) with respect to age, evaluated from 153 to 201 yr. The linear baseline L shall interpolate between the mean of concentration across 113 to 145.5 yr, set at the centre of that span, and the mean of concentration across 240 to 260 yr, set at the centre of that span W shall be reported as 4.4 yr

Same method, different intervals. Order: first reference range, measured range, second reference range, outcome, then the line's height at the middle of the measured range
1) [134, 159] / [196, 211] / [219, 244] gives 3.6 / 41.5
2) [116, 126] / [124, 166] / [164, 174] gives 2.3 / 49.9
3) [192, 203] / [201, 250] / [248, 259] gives 6.9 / 41.2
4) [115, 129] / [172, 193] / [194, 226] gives -3.5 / 37.9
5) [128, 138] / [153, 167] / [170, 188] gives 0.3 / 46.4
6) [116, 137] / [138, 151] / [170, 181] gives 0.5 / 49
